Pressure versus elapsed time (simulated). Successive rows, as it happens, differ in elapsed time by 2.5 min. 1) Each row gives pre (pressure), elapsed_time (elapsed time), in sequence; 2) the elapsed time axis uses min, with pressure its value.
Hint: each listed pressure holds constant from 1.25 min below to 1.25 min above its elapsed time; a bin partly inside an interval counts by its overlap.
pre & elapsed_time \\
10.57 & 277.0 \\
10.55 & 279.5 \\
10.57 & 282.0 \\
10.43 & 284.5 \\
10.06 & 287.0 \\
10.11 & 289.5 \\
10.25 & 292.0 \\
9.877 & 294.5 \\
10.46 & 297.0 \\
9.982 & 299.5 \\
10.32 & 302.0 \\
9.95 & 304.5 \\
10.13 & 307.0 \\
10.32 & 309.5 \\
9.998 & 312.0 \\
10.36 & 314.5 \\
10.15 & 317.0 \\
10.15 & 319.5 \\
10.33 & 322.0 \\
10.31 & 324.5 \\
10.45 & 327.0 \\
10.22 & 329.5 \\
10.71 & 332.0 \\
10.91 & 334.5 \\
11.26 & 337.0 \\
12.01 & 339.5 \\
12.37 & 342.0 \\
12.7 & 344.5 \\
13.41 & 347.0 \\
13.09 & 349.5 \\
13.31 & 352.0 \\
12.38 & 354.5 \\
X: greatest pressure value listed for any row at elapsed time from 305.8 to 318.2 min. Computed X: 10.36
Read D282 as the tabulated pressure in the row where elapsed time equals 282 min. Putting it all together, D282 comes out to 10.57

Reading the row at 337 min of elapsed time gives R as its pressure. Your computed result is 11.26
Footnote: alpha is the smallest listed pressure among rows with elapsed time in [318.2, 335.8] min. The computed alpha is 10.15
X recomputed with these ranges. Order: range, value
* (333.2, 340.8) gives 12.01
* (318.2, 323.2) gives 10.33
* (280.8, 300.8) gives 10.57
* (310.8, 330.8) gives 10.45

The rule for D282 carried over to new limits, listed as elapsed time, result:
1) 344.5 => 12.7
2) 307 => 10.13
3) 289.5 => 10.11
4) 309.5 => 10.32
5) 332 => 10.71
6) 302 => 10.32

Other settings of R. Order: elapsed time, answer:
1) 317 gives 10.15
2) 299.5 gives 9.982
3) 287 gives 10.06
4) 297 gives 10.46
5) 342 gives 12.37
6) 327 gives 10.45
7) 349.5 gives 13.09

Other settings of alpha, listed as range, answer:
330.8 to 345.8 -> 10.71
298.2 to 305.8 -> 9.95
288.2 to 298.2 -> 9.877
